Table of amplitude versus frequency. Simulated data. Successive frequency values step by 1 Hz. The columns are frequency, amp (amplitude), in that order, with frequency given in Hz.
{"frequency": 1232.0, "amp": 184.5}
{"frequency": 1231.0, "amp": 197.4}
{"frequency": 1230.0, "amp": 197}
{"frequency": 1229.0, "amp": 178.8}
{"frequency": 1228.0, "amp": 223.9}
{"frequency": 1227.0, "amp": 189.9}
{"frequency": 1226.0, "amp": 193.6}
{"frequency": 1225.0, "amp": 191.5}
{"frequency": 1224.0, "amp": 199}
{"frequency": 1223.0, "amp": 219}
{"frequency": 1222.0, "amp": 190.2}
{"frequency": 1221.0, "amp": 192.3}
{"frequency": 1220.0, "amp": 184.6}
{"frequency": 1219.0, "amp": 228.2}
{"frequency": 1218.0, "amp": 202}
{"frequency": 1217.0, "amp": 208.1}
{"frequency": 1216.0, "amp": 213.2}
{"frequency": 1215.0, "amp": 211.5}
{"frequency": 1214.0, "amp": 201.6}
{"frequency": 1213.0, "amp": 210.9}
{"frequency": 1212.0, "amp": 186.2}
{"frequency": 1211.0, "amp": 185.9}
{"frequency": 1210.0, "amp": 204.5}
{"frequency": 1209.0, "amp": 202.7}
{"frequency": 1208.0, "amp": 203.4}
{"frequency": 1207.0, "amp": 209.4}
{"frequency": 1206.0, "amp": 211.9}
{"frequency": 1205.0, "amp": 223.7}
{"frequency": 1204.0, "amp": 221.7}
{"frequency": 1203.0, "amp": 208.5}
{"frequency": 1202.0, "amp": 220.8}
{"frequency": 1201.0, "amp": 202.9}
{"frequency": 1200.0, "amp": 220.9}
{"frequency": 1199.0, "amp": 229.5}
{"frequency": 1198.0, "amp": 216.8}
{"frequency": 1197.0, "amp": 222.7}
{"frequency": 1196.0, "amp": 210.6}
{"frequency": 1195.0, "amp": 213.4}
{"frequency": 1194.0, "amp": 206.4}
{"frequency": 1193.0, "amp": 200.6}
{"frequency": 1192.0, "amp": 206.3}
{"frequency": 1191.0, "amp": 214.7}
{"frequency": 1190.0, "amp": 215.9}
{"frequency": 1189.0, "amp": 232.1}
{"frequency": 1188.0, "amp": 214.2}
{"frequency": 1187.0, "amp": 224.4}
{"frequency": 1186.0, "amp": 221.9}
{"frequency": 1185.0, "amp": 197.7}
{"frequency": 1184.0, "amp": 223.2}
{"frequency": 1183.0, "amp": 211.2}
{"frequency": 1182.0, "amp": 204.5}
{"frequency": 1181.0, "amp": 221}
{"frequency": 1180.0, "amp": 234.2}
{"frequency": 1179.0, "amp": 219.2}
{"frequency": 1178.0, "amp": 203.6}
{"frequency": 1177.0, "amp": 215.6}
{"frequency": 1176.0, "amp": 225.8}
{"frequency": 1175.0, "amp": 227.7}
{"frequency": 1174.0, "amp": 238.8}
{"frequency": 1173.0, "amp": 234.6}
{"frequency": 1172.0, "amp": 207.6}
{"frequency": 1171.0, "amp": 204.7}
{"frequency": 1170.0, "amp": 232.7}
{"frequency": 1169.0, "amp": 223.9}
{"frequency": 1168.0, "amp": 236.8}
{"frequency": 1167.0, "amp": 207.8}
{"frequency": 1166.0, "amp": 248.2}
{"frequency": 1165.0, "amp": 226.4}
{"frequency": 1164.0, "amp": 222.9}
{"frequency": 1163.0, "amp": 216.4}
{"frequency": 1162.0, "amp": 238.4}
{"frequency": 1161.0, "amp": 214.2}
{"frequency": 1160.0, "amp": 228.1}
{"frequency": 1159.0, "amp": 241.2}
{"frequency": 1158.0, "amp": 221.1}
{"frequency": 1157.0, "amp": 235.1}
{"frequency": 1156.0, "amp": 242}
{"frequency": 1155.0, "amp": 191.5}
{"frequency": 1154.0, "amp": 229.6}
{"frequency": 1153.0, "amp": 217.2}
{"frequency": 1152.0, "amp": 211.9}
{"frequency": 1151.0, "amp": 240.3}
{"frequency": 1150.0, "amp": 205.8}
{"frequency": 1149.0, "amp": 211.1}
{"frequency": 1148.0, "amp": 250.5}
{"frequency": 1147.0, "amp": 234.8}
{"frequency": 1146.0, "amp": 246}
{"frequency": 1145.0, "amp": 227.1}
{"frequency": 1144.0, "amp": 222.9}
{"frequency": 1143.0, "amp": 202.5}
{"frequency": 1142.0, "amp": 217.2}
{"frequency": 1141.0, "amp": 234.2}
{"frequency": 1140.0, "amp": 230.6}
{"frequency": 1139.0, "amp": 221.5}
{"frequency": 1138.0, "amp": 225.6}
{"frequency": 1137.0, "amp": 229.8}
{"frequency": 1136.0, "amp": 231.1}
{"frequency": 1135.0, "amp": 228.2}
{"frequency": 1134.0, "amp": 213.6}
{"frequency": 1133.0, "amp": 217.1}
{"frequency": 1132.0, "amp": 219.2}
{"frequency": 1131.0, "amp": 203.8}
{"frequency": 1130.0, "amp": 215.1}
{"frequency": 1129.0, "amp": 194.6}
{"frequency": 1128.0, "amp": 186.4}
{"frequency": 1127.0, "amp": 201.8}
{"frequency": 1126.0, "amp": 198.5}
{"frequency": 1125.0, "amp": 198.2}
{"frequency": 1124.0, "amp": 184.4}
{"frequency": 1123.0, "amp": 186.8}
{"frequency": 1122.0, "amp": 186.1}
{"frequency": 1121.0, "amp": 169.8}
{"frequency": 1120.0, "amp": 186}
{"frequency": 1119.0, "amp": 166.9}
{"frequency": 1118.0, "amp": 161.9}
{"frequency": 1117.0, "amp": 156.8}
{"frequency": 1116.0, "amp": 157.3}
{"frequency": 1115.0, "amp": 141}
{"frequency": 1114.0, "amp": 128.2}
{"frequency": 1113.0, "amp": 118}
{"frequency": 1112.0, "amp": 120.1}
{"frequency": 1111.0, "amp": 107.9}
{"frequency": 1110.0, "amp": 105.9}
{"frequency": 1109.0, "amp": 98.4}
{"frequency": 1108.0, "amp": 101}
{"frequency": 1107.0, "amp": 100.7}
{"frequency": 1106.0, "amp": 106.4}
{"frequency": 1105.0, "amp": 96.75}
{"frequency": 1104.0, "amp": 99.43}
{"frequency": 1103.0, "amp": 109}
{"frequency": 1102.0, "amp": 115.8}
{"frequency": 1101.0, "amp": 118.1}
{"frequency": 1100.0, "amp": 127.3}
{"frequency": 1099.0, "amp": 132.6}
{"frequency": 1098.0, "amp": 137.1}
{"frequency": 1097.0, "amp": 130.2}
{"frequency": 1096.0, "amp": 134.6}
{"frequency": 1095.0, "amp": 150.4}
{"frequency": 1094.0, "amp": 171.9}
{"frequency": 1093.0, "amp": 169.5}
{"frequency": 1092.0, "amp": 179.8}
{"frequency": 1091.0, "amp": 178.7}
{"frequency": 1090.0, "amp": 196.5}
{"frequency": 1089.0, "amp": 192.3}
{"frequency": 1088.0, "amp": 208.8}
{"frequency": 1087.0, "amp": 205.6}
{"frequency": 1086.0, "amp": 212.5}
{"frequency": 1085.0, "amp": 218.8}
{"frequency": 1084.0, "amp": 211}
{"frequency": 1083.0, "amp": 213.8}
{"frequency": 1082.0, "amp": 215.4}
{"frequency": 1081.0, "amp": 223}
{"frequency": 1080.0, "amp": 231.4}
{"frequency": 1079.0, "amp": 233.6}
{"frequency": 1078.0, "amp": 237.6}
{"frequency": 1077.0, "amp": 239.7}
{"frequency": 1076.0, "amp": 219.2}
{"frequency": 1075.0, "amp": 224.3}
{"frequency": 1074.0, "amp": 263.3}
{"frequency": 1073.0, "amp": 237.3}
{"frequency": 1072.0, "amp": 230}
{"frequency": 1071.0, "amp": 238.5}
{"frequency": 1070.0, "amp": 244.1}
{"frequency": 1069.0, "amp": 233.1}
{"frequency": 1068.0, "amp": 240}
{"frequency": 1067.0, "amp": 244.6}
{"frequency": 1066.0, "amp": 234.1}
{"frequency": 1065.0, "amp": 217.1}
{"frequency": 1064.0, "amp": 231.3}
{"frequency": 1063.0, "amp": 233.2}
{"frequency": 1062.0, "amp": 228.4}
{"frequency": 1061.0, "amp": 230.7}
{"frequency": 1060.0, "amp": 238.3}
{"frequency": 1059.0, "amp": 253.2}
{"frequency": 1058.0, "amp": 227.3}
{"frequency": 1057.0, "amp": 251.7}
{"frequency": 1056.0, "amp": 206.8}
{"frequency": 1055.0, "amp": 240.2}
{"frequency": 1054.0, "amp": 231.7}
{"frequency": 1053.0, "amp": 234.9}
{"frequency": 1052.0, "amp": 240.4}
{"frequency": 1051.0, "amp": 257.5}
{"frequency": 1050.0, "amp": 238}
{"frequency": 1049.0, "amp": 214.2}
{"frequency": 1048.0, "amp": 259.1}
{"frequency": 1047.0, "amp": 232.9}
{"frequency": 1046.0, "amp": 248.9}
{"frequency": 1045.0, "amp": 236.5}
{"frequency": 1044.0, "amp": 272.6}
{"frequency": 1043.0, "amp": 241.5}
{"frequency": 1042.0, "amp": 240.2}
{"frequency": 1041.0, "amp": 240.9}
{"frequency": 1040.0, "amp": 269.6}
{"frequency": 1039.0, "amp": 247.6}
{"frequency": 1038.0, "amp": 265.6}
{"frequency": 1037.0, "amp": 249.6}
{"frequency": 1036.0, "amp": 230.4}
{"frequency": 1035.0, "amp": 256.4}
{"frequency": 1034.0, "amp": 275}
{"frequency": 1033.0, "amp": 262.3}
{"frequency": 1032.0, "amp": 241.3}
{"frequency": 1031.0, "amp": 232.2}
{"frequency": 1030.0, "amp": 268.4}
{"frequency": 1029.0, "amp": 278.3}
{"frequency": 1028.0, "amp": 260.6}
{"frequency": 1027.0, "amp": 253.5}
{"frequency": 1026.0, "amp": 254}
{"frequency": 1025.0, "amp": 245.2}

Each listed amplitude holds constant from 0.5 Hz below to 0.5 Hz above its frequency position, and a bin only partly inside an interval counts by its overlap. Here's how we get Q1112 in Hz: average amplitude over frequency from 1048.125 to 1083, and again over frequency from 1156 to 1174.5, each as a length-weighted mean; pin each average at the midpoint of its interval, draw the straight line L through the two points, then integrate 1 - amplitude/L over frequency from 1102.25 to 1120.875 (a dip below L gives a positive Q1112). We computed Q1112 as 8.4 Hz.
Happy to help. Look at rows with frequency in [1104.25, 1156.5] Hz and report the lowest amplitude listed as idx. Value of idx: 96.75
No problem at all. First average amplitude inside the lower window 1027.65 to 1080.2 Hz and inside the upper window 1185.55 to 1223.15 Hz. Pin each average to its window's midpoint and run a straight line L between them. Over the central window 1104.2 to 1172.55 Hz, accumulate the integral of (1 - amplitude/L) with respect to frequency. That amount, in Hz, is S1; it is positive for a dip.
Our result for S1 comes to 8.3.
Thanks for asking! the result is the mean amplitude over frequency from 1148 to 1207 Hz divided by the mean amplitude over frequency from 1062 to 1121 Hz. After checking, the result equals 1.23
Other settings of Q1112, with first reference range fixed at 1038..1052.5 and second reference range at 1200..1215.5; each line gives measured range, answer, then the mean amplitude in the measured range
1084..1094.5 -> 1.9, 194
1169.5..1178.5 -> -0.2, 221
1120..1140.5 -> 1.8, 207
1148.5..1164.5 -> -0.2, 223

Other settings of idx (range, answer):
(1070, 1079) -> 219.2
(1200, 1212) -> 185.9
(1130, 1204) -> 191.5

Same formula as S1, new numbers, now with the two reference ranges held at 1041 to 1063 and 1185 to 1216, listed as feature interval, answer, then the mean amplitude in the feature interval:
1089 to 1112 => 9.9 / 131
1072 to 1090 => 0.9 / 222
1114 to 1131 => 3.5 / 180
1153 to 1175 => -0.7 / 226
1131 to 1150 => -0.2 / 225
